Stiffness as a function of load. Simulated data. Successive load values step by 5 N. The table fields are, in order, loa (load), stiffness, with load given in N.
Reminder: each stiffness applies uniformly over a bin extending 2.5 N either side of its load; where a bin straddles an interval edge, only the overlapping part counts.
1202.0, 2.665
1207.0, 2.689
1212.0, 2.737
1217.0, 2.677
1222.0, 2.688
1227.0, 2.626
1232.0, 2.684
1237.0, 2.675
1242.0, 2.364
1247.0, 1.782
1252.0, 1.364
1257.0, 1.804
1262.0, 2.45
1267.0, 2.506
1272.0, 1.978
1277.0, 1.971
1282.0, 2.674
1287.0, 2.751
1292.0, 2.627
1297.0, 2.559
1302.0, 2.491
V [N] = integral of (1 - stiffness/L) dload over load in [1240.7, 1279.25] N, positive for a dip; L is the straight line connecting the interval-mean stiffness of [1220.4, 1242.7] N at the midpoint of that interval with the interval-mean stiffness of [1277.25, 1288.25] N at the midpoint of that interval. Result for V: 8.5 N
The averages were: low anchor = 2.62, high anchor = 2.56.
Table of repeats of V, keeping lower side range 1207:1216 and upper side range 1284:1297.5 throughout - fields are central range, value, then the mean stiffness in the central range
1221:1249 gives 2.4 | 2.47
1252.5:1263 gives 2.9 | 1.94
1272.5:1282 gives 1.8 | 2.16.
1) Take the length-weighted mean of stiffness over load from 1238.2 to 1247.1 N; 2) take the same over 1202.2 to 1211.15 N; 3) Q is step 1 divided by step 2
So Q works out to 0.8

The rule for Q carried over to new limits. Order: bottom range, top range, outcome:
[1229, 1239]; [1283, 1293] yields 1.01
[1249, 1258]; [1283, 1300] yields 1.70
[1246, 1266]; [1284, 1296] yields 1.40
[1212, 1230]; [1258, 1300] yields 0.90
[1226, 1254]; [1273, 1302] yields 1.11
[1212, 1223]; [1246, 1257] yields 0.59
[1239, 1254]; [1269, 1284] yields 1.17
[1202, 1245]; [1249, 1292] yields 0.84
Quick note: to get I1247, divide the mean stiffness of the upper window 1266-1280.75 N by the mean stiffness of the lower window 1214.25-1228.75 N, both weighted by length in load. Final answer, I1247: 0.8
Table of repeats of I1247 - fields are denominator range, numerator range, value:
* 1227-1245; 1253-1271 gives 0.84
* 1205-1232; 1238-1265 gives 0.75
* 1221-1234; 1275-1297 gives 0.95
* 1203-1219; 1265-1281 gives 0.81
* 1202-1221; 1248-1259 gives 0.59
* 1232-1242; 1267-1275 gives 0.82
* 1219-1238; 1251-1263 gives 0.70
